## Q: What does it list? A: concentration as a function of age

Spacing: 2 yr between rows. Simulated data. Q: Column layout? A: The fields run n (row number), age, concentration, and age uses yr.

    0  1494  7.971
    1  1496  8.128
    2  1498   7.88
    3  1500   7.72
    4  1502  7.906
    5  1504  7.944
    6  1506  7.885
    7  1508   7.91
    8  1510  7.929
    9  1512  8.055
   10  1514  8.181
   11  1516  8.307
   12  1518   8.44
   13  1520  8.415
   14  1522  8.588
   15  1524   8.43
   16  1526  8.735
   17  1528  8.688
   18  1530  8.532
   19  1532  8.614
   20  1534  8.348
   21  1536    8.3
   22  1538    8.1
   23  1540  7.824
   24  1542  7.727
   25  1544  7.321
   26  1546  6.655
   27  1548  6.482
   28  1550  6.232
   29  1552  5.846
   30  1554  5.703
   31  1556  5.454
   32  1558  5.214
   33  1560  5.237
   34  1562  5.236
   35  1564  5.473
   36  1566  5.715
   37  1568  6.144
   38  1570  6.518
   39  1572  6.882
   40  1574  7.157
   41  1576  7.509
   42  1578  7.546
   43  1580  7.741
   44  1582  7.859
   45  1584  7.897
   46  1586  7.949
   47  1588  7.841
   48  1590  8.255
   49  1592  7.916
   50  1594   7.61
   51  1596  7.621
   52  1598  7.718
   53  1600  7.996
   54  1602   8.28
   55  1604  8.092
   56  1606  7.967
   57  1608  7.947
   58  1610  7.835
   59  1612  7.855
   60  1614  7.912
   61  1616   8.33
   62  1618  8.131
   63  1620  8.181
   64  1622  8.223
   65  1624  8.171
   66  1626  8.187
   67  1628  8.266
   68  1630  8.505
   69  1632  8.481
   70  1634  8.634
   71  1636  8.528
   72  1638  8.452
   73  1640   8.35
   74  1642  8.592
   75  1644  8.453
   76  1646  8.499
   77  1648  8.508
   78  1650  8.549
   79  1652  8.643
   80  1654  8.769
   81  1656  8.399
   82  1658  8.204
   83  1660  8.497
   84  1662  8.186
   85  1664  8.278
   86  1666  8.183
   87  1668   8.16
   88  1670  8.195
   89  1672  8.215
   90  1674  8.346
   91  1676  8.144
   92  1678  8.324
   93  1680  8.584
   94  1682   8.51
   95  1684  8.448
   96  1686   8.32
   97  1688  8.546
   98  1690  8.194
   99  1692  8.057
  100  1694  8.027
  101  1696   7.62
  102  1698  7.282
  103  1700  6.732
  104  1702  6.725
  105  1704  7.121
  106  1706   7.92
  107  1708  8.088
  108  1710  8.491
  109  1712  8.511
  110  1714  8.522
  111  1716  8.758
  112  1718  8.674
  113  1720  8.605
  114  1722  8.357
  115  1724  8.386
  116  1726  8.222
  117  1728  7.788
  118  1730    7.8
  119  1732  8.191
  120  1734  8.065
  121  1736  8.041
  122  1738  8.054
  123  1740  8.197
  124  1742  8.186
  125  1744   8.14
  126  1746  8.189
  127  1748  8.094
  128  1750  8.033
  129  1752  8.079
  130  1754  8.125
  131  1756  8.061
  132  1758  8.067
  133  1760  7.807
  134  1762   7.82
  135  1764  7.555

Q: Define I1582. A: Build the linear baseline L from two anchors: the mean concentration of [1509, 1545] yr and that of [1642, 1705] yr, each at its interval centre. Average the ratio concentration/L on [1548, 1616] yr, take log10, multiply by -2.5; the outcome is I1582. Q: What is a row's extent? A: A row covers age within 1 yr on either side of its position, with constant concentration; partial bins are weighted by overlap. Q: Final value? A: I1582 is 0.16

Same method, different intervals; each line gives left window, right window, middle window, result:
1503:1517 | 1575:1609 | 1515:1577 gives 0.12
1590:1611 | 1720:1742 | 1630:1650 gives -0.07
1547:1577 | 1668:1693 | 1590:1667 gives -0.13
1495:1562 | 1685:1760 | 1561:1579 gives 0.19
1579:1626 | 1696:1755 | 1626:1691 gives -0.05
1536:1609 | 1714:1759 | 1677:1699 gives -0.04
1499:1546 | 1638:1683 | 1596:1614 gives 0.05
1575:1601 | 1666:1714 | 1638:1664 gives -0.07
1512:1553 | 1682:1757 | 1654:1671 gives -0.04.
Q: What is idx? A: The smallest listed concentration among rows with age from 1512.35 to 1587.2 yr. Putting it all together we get 5.214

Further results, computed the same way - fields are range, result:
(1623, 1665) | 8.171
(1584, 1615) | 7.61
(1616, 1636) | 8.131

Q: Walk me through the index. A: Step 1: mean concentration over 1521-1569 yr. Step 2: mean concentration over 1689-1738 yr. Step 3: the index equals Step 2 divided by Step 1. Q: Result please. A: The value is 1.14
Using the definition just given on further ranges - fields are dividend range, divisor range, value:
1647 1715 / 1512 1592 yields 1.11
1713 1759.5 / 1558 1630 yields 1.09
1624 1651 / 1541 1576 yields 1.36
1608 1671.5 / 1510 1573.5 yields 1.15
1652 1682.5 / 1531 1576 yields 1.25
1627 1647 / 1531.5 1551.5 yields 1.13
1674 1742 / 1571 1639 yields 1.02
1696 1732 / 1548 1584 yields 1.25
